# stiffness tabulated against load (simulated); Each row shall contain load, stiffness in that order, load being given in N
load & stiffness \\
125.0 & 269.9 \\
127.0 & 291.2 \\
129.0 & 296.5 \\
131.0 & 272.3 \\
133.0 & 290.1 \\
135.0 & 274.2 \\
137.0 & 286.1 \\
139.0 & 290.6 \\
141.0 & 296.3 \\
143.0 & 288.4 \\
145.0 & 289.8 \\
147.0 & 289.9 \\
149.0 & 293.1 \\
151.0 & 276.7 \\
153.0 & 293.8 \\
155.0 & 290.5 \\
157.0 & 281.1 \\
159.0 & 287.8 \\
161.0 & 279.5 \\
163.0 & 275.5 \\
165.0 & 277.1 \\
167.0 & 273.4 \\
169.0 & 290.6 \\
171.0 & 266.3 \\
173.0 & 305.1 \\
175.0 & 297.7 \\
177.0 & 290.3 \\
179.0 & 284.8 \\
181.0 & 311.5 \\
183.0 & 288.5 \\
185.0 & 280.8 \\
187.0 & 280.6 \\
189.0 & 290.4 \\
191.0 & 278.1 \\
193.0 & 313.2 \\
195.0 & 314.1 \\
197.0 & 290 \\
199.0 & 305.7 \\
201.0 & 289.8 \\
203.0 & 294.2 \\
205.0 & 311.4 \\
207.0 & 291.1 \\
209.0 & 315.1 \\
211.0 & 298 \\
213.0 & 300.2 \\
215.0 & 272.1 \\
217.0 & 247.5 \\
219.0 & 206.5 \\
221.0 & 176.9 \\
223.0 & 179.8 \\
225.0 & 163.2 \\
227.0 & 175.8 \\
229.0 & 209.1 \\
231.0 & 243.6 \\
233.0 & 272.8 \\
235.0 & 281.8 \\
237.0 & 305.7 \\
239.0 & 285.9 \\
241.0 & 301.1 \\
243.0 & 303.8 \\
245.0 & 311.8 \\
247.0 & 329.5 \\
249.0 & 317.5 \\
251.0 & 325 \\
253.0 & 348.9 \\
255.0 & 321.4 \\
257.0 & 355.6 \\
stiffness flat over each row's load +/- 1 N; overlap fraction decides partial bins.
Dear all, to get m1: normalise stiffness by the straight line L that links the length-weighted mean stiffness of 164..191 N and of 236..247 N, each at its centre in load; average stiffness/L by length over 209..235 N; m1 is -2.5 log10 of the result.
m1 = 0.26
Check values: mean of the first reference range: 287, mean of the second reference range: 304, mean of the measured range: 234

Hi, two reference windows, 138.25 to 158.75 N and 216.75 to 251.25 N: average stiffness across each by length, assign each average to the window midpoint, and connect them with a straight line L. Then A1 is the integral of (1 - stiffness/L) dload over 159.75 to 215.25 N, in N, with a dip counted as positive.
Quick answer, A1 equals -3.7 N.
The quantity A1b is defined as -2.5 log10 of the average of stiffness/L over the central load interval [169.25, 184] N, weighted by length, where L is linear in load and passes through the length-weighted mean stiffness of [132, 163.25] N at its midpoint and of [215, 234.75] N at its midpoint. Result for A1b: -0.13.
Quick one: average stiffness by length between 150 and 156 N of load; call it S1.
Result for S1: 287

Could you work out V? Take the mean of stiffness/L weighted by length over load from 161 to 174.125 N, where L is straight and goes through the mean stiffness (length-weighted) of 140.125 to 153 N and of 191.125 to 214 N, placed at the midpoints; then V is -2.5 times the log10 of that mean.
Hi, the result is 0.05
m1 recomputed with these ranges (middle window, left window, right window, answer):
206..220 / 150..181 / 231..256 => 0.084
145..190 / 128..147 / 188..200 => 0.025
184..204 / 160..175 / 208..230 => -0.150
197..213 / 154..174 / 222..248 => -0.119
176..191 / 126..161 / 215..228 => -0.195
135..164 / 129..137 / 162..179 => -0.014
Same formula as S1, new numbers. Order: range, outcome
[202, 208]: 299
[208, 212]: 307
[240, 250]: 313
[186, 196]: 295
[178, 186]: 291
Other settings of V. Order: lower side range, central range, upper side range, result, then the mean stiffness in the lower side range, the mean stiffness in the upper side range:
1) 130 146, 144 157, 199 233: -0.03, 286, 251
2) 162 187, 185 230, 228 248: 0.08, 287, 285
